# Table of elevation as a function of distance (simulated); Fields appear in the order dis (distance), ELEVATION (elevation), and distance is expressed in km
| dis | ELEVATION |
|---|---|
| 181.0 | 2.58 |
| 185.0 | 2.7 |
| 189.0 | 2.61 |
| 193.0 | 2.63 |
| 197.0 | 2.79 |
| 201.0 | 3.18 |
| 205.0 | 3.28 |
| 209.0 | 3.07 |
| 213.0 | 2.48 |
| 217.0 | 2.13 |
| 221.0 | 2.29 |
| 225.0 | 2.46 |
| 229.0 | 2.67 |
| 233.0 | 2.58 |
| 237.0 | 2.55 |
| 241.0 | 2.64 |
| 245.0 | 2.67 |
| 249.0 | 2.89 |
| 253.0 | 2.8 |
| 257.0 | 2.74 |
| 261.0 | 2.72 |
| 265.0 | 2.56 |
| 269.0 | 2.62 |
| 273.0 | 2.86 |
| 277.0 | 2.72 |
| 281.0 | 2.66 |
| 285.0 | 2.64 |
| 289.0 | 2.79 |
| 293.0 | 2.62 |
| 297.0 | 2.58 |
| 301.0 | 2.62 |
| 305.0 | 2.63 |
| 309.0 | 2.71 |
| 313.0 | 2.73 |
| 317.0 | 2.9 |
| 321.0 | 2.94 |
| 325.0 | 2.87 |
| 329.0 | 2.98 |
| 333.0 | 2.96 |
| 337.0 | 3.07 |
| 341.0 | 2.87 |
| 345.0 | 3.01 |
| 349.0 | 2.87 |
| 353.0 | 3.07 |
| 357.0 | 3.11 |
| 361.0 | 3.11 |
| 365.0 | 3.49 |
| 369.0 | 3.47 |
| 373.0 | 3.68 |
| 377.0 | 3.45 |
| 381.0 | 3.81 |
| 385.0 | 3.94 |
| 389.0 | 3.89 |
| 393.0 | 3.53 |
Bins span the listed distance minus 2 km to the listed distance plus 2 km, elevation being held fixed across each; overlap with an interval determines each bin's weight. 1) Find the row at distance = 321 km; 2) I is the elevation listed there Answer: 2.94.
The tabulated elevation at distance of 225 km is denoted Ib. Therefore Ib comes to 2.46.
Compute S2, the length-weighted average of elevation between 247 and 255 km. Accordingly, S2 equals 2.84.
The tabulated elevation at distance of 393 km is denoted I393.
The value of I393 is 3.53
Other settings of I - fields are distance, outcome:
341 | 2.87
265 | 2.56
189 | 2.61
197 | 2.79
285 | 2.64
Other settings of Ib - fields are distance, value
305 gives 2.63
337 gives 3.07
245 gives 2.67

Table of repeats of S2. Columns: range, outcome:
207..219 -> 2.56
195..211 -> 3.08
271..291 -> 2.73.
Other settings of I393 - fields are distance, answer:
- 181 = 2.58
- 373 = 3.68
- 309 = 2.71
